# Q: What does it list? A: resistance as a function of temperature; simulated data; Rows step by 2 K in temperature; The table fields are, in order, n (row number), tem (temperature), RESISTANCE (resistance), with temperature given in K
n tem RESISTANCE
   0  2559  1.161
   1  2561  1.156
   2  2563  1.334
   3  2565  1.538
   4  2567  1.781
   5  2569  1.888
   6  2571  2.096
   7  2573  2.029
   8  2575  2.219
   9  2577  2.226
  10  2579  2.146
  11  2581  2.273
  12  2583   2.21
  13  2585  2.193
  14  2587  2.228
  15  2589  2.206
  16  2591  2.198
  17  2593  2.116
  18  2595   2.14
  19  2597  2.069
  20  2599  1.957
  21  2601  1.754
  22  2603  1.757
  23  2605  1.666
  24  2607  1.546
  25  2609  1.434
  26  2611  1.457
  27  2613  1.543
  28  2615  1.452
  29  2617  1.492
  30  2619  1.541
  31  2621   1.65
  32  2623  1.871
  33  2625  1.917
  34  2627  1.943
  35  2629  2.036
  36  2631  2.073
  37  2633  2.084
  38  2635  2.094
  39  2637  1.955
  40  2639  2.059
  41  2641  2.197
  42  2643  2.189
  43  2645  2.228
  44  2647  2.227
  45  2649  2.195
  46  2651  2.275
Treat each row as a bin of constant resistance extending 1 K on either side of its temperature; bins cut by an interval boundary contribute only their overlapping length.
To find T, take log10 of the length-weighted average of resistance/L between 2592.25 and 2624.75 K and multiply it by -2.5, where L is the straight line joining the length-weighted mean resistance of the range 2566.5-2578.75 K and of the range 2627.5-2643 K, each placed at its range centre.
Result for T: 0.20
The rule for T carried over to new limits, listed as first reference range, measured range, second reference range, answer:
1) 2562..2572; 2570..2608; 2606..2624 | -0.24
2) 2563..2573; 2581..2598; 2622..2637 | -0.17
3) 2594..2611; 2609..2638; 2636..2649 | 0.11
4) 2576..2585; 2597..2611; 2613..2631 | 0.15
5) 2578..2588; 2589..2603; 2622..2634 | 0.06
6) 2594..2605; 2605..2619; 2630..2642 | 0.29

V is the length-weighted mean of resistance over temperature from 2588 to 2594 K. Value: 2.17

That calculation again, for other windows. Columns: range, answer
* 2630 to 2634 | 2.08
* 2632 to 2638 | 2.04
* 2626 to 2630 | 1.99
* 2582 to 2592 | 2.21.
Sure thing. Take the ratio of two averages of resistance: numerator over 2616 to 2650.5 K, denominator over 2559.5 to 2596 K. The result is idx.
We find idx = 1.00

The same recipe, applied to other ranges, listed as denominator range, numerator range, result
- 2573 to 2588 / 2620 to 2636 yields 0.89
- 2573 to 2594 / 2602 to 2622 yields 0.71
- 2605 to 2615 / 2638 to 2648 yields 1.45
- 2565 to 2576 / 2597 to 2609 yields 0.89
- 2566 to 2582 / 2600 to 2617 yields 0.75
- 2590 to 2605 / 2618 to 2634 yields 0.96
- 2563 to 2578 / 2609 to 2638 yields 0.92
